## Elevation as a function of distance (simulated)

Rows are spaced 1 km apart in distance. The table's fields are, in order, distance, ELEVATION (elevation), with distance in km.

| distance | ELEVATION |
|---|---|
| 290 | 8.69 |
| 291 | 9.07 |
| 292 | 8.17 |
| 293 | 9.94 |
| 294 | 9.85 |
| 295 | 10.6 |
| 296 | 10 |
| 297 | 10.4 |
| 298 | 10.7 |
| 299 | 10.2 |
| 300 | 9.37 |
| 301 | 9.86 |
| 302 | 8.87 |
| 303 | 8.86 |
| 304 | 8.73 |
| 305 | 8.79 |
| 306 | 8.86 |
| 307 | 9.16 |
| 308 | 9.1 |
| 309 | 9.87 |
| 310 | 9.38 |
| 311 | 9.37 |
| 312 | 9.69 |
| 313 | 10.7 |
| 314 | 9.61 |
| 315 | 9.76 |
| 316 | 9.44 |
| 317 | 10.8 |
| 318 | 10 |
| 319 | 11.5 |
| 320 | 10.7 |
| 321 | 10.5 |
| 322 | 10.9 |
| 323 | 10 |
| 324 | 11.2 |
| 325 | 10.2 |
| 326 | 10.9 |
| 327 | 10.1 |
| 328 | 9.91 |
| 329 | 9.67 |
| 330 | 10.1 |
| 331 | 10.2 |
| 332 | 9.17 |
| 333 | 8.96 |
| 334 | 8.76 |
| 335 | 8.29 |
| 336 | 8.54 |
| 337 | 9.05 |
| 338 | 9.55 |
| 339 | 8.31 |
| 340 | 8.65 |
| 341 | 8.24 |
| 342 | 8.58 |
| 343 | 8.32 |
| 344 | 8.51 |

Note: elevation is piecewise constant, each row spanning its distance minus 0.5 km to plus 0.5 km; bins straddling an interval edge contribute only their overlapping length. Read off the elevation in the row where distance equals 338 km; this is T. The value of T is 9.55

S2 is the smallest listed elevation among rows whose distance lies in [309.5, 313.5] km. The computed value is 9.37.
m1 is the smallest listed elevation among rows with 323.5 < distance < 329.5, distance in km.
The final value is 9.67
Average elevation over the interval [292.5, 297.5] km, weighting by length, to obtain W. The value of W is 10.2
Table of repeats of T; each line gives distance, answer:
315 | 9.76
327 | 10.1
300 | 9.37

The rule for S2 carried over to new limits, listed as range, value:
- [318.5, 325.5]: 10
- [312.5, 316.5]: 9.44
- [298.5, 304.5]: 8.73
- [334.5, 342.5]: 8.24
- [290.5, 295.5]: 8.17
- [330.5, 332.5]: 9.17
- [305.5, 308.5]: 8.86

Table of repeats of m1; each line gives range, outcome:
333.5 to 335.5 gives 8.29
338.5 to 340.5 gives 8.31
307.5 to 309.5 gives 9.1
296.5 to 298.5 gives 10.4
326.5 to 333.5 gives 8.96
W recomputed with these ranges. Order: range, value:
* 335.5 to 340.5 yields 8.82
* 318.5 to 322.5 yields 10.9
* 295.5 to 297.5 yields 10.2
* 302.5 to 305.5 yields 8.79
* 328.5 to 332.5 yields 9.79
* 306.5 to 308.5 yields 9.13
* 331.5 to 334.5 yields 8.96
